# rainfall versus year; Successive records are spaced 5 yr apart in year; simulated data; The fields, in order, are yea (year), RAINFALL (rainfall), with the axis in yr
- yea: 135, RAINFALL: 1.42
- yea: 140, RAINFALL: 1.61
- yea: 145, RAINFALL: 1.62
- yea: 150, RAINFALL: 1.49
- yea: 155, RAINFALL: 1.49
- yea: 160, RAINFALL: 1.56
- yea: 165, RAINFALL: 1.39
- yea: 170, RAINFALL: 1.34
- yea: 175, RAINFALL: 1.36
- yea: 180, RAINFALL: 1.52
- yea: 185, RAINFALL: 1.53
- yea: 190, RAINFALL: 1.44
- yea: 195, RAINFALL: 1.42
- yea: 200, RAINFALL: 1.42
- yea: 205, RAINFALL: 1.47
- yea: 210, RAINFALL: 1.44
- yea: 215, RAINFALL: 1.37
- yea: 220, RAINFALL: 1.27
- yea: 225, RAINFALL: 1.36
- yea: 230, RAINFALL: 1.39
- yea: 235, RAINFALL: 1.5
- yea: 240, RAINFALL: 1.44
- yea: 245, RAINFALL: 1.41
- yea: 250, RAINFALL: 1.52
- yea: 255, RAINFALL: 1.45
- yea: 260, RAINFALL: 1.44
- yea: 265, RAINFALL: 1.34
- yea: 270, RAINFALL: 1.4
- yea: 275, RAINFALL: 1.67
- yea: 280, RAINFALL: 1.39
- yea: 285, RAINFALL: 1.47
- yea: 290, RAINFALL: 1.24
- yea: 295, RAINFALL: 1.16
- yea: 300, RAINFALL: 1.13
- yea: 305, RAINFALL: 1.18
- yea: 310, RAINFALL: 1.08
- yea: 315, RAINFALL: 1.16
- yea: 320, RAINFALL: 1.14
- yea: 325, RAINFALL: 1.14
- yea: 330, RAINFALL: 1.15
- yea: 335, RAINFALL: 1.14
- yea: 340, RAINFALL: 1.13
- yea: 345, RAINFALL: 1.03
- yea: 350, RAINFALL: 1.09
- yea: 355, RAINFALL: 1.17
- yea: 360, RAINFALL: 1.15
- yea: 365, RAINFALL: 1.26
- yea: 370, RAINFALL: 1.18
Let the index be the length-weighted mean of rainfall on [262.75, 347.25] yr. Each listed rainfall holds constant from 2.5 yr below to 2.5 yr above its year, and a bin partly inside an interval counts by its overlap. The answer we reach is 1.23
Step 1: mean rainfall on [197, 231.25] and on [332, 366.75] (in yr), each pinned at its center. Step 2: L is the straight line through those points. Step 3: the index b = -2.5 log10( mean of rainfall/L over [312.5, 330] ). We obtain 0.04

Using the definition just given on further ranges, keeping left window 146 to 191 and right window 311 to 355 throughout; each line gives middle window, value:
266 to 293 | -0.15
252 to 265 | -0.12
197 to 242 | -0.04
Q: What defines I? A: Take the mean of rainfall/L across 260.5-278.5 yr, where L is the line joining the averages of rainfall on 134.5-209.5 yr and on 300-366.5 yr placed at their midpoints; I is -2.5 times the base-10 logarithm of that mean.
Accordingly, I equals -0.15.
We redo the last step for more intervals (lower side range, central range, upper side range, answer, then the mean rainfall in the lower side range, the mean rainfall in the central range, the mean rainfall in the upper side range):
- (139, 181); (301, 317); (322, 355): 0.04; 1.48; 1.14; 1.12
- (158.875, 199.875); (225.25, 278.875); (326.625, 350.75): -0.13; 1.44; 1.45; 1.11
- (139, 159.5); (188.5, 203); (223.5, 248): 0.04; 1.55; 1.43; 1.42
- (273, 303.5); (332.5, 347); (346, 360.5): 0.06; 1.33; 1.1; 1.12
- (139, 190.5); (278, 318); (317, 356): -0.02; 1.48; 1.22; 1.12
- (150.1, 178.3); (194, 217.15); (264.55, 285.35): 0.02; 1.44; 1.43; 1.46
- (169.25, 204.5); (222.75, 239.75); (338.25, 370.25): -0.05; 1.44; 1.42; 1.14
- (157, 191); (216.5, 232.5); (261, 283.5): 0.08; 1.45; 1.34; 1.45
